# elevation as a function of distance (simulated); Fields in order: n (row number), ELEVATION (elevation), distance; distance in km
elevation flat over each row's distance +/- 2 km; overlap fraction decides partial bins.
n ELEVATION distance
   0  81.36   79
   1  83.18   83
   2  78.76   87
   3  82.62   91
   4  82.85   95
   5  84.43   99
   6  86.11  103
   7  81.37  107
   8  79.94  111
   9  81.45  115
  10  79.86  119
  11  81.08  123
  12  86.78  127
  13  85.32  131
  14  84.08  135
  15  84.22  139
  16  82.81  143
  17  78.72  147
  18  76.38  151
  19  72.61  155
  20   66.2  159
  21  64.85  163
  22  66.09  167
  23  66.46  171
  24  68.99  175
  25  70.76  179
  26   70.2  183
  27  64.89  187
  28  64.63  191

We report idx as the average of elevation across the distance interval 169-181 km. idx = 68.7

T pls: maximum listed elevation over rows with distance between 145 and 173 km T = 78.72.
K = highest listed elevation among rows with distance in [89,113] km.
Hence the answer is 86.11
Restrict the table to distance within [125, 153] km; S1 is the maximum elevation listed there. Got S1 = 86.78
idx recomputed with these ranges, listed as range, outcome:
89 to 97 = 82.7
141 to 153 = 79.3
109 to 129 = 81.8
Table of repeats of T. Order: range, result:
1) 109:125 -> 81.45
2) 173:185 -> 70.76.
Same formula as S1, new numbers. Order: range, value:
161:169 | 66.09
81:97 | 83.18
